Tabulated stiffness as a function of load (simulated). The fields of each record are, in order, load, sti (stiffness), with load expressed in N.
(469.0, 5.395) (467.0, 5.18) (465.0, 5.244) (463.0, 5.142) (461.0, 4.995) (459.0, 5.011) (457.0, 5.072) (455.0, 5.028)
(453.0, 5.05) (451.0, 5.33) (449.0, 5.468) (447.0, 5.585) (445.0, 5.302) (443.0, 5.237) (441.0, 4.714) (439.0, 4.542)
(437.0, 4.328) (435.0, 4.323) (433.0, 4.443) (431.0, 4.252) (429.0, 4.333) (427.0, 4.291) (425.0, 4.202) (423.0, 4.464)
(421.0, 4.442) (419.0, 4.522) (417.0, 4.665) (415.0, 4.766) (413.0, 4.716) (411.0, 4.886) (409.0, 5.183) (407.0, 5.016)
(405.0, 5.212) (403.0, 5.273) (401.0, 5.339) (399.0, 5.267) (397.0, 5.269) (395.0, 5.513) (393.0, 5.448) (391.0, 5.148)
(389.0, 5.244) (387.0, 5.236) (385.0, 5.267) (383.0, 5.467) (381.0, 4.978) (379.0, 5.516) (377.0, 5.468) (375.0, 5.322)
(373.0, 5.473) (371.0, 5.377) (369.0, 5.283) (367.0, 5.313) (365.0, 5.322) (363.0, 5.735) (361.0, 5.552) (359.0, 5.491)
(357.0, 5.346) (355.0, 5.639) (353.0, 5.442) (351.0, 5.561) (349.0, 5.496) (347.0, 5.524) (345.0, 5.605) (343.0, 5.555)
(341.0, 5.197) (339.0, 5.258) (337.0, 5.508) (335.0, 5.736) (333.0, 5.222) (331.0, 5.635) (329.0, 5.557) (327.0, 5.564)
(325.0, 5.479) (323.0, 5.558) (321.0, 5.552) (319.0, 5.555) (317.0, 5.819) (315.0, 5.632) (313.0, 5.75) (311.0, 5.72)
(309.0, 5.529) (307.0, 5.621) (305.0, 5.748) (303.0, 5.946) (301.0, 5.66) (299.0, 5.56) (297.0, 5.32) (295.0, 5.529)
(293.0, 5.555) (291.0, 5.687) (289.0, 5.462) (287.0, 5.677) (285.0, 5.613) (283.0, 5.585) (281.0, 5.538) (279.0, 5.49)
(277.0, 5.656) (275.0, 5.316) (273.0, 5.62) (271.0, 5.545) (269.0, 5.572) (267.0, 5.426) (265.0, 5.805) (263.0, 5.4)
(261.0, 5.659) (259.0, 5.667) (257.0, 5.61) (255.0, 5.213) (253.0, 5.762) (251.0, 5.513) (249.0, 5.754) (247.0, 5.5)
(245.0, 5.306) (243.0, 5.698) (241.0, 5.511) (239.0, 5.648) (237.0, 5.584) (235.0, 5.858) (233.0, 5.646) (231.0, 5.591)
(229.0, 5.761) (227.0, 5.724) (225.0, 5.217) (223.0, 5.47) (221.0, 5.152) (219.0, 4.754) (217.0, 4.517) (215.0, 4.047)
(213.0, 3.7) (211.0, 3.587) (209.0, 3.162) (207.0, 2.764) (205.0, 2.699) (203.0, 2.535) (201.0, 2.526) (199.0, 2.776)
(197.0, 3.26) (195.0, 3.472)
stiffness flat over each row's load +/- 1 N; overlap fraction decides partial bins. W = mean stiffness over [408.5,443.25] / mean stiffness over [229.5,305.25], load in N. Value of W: 0.8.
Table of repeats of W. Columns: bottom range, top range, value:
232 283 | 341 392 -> 0.97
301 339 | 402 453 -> 0.85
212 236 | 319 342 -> 1.07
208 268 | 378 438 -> 0.93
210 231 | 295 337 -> 1.16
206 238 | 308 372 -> 1.15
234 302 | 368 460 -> 0.90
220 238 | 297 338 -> 1.01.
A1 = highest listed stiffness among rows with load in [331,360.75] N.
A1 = 5.736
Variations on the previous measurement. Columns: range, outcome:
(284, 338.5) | 5.946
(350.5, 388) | 5.735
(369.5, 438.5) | 5.516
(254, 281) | 5.805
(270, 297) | 5.687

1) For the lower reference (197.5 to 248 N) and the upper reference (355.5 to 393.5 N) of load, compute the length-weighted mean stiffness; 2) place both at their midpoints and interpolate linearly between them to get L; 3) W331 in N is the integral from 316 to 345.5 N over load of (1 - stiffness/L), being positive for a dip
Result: -2.2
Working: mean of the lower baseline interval 4.58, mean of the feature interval 5.52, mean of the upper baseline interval 5.37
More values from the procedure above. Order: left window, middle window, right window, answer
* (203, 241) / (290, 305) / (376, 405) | -2.0 N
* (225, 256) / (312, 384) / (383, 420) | -2.9 N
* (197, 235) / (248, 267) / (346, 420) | -4.7 N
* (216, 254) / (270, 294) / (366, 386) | -0.6 N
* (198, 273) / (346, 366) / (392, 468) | -2.4 N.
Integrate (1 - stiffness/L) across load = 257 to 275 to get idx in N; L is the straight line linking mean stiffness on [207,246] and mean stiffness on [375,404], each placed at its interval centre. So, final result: -1.8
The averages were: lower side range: 4.99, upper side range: 5.32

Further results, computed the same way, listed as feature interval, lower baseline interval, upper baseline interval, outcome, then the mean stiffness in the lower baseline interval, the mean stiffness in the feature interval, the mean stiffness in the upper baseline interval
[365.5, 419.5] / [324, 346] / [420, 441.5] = -4.2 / 5.48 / 5.2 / 4.39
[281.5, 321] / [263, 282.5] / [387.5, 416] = -1.2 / 5.55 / 5.63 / 5.16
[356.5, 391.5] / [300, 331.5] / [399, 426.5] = -1.4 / 5.65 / 5.37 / 4.83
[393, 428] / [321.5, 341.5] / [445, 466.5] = 2.7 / 5.48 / 4.9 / 5.2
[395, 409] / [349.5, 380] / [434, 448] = -0.2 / 5.46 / 5.25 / 4.86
